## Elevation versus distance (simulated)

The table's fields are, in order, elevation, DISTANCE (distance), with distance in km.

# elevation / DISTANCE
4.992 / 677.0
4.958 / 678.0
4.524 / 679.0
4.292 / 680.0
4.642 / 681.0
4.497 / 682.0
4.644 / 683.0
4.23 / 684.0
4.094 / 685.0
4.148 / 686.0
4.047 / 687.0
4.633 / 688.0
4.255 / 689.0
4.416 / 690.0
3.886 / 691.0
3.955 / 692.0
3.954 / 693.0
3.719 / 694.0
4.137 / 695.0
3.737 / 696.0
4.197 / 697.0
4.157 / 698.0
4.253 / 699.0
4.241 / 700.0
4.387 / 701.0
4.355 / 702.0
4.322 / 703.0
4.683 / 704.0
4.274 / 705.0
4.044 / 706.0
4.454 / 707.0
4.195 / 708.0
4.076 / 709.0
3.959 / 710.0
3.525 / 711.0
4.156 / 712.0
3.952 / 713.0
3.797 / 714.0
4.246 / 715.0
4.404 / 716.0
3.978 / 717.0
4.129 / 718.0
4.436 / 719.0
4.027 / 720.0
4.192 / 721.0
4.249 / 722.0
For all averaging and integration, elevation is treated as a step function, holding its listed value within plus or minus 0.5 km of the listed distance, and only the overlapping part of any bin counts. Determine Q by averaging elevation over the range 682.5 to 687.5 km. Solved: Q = 4.23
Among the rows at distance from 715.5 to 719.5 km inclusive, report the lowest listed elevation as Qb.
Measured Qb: 3.978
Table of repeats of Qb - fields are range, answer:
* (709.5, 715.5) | 3.525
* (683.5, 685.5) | 4.094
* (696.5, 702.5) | 4.157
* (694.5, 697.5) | 3.737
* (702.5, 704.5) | 4.322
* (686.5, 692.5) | 3.886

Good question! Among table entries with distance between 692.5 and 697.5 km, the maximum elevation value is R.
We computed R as 4.197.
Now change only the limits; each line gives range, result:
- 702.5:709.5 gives 4.683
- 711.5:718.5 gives 4.404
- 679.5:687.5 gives 4.644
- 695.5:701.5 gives 4.387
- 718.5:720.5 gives 4.436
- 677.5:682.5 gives 4.958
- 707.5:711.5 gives 4.195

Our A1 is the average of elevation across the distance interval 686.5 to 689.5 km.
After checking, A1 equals 4.31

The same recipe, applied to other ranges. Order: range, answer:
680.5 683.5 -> 4.59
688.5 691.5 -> 4.19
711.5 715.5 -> 4.04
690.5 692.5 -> 3.92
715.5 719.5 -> 4.24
